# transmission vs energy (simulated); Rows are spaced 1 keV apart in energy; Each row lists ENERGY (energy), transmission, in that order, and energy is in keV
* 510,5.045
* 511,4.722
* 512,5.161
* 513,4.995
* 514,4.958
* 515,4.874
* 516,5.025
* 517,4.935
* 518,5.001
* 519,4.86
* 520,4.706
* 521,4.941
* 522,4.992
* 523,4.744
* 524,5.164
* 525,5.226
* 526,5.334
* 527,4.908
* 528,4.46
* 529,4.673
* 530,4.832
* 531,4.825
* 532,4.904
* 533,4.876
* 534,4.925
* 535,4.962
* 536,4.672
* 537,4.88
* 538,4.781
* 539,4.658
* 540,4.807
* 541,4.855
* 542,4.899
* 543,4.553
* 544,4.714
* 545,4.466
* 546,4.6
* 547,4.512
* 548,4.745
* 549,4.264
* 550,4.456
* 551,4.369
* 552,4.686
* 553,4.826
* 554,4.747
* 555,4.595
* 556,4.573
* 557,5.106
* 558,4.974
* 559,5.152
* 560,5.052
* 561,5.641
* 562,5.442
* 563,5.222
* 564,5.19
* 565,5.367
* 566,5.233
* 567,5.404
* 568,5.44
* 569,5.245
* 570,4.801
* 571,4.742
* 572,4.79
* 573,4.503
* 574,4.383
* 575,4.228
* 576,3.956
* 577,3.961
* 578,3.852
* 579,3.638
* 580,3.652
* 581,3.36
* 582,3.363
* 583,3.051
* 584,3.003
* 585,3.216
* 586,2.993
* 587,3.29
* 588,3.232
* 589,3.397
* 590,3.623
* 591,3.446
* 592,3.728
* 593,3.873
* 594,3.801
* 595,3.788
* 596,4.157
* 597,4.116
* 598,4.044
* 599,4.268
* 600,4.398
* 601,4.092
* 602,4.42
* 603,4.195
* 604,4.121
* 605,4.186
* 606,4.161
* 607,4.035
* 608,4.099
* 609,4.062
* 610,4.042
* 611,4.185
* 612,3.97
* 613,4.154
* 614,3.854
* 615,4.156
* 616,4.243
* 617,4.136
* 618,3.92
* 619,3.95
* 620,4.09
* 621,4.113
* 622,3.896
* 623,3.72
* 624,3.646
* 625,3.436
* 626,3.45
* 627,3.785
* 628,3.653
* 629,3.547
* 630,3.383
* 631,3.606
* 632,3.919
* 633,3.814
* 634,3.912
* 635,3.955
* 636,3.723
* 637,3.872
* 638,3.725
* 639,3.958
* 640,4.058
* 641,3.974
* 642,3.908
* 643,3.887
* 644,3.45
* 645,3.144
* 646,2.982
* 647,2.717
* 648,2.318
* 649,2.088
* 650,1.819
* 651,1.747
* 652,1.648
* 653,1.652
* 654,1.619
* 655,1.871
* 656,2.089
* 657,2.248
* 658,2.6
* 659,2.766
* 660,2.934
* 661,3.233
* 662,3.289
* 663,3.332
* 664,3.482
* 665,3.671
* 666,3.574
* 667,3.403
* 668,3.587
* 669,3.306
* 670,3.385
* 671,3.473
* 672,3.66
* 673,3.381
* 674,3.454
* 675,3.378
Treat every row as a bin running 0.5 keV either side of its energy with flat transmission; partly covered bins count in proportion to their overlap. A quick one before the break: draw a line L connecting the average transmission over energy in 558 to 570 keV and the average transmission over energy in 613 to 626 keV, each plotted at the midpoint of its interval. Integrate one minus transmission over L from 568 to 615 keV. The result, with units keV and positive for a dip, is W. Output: 6.3 keV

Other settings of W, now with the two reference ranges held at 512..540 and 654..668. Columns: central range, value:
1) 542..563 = -1.32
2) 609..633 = -2.37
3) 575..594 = 2.53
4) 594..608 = -1.22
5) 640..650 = 0.11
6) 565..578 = -1.45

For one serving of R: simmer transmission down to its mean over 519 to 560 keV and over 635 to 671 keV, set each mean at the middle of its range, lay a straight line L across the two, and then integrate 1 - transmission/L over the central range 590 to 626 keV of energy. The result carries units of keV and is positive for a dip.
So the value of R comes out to -2.8 keV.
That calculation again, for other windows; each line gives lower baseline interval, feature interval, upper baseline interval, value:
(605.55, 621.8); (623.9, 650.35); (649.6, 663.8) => -2.8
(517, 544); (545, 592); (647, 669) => -1.7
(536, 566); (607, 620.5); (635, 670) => -1.3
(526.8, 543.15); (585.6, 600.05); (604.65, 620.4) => 1.8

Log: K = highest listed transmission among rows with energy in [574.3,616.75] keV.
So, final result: 4.42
